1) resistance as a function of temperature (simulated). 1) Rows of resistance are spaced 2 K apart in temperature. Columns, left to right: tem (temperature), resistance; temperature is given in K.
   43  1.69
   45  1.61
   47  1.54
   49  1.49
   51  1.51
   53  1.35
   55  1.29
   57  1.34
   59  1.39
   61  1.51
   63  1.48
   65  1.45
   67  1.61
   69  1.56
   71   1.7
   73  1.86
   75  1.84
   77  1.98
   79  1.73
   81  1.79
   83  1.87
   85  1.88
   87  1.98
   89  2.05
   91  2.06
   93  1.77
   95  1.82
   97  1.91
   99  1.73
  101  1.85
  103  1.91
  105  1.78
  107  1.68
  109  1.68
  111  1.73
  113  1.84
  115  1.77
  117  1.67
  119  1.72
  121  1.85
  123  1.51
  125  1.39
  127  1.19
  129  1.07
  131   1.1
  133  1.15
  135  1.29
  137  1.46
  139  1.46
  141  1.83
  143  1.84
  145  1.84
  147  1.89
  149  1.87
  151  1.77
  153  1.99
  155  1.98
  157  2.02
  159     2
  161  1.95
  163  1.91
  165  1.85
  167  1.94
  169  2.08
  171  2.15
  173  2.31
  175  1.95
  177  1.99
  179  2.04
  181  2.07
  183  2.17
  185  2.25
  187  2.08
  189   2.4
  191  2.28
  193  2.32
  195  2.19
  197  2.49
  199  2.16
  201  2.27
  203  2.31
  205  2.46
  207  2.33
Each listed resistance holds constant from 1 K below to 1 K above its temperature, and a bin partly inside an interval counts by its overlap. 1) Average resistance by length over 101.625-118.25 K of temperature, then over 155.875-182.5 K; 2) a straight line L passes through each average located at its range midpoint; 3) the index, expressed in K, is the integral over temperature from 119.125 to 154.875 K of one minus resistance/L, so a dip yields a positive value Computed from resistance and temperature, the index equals 5.9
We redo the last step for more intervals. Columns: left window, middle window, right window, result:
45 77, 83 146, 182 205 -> 5.2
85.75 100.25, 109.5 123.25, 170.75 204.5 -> 1.7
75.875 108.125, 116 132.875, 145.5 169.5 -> 4.2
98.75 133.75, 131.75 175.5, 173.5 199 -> 1.8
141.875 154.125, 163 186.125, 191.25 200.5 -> 0.4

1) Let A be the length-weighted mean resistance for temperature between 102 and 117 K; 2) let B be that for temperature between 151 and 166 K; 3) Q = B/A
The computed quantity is 1.10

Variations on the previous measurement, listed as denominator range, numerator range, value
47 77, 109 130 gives 1.02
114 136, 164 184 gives 1.44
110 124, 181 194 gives 1.29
